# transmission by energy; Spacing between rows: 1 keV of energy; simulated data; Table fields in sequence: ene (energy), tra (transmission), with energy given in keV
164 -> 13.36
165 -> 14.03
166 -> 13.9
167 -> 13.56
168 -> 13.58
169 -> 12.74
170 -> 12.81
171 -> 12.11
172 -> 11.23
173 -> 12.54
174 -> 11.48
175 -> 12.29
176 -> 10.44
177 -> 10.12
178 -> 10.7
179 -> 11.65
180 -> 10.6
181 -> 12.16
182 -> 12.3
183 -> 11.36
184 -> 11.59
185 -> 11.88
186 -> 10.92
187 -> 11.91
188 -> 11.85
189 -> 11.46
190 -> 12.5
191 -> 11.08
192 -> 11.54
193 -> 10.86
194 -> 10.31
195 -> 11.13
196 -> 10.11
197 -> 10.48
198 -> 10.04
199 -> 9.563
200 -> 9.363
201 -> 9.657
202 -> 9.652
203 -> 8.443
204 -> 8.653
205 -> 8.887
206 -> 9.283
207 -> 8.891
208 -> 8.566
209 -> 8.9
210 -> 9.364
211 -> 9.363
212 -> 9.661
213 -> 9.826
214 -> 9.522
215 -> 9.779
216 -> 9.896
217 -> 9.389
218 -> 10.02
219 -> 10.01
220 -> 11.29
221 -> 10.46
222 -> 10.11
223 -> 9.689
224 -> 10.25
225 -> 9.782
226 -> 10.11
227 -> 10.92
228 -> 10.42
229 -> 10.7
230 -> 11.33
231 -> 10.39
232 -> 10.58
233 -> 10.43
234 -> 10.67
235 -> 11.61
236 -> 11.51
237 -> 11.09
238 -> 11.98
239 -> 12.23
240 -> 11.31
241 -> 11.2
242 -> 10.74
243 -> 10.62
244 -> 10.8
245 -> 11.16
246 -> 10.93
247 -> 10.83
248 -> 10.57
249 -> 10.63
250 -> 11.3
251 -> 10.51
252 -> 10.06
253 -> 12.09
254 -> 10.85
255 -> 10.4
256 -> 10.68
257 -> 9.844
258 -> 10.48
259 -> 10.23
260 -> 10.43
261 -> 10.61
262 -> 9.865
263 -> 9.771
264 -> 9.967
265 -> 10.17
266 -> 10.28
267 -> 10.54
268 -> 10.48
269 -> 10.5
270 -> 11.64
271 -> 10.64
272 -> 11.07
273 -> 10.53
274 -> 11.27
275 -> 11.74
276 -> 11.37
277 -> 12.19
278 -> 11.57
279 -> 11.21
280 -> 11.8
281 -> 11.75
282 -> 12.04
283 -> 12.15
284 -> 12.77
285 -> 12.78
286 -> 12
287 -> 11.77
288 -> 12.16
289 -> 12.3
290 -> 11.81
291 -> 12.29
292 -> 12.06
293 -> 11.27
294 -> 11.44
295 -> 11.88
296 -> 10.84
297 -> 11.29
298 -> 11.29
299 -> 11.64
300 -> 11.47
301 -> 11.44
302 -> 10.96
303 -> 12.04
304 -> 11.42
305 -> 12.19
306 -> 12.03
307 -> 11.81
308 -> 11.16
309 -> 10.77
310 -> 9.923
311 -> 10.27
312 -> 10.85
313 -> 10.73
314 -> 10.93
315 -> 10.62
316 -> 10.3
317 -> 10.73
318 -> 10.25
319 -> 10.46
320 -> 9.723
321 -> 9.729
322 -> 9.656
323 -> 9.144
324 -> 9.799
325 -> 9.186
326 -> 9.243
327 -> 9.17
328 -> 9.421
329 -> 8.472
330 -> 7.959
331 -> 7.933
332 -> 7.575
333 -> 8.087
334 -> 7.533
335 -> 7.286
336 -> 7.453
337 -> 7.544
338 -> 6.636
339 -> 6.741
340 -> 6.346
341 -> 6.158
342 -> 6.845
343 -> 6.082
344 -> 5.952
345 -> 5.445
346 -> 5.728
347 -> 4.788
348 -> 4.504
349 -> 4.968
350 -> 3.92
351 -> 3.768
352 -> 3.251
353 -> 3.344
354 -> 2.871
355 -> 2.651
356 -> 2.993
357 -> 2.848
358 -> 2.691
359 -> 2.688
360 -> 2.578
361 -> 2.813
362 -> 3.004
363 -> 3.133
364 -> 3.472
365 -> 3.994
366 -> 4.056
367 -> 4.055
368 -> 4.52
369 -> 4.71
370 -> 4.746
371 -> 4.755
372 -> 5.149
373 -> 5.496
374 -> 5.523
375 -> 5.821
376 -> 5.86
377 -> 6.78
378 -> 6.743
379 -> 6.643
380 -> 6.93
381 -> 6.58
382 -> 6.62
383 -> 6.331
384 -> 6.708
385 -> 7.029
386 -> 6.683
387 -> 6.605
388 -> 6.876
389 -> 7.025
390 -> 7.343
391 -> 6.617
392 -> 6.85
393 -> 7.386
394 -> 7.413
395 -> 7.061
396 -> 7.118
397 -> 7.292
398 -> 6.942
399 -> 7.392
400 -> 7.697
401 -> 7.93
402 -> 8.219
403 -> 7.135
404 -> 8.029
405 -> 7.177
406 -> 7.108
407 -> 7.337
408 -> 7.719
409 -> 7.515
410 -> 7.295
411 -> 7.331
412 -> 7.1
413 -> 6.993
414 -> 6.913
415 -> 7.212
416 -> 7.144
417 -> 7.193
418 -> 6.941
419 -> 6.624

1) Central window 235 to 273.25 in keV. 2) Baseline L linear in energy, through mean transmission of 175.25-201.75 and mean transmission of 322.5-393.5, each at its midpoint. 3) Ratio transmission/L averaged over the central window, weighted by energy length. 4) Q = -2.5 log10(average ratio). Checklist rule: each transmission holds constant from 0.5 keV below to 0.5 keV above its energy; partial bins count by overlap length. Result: -0.19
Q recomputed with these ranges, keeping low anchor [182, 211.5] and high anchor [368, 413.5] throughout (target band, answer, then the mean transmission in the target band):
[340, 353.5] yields 0.45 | 5.03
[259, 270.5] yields -0.15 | 10.4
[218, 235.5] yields -0.08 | 10.5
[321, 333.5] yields -0.12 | 8.84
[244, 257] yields -0.16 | 10.8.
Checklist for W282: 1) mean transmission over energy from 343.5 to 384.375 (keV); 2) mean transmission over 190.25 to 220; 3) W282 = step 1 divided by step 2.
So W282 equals 0.47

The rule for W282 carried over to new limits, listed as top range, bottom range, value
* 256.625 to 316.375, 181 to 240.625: 1.07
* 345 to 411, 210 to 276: 0.53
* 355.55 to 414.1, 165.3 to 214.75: 0.56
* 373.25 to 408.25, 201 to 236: 0.70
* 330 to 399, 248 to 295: 0.50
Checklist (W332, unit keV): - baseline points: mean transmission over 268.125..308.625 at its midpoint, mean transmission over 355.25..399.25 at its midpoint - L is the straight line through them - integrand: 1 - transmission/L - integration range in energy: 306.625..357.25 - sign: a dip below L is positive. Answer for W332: 7.0 keV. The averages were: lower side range 11.6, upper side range 5.52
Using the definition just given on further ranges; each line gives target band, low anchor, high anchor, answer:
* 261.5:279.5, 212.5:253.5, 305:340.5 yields -1.3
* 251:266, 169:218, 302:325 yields 0.3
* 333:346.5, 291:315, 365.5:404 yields 3.7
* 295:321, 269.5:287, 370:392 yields -2.2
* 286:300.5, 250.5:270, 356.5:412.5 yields -3.8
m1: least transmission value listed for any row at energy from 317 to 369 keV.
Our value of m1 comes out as 2.578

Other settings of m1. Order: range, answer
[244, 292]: 9.771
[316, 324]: 9.144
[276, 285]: 11.21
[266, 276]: 10.28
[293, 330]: 7.959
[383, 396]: 6.331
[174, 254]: 8.443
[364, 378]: 3.472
